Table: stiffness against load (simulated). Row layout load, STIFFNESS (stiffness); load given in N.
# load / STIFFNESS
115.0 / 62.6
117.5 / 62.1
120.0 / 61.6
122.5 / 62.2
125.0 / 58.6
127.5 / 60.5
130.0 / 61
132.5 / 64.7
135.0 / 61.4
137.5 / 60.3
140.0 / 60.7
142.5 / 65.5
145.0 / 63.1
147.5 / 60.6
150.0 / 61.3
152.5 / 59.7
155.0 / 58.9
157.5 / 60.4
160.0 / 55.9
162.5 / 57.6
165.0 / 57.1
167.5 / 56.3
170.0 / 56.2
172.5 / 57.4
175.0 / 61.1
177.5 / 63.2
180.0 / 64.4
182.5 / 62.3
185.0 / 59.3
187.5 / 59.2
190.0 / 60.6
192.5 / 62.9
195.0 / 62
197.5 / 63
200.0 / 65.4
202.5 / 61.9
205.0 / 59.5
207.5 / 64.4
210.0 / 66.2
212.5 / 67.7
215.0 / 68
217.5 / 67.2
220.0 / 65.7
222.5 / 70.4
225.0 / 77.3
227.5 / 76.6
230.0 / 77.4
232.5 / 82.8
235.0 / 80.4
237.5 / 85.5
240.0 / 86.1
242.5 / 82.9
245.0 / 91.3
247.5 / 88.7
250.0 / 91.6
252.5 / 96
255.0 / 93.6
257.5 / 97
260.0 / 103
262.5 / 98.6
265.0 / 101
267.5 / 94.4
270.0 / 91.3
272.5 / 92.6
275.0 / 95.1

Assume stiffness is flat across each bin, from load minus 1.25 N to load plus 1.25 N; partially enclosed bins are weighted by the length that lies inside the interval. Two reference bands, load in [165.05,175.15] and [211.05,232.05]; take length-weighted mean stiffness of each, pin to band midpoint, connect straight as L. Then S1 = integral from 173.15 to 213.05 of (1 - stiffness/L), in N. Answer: 0.7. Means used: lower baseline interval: 57.3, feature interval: 62.5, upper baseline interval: 71.7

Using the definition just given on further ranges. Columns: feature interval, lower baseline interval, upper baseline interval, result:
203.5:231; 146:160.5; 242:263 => 4.32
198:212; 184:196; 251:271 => 0.96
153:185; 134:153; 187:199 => 1.28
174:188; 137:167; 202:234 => 0.57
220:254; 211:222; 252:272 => -1.01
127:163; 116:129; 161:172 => -1.20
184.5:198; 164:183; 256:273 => 1.17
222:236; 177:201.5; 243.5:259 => 0.71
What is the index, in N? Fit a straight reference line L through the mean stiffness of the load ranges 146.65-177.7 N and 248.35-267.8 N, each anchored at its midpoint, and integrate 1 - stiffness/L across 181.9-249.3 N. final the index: 7.62 N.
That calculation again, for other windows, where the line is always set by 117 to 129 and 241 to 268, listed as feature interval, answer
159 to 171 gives 2.5 N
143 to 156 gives 1.3 N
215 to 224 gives 1.8 N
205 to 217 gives 2.5 N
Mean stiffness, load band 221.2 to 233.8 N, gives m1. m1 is 76.9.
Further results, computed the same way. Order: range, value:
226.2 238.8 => 80.5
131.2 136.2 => 63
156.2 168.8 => 57.5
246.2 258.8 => 93.4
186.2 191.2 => 59.9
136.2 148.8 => 62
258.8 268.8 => 99.2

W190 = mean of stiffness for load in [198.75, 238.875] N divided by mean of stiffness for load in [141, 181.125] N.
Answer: 1.19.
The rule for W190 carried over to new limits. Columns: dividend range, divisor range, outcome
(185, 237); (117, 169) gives 1.13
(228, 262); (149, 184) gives 1.50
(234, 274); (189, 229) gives 1.39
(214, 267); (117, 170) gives 1.41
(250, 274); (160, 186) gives 1.62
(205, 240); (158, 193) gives 1.23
